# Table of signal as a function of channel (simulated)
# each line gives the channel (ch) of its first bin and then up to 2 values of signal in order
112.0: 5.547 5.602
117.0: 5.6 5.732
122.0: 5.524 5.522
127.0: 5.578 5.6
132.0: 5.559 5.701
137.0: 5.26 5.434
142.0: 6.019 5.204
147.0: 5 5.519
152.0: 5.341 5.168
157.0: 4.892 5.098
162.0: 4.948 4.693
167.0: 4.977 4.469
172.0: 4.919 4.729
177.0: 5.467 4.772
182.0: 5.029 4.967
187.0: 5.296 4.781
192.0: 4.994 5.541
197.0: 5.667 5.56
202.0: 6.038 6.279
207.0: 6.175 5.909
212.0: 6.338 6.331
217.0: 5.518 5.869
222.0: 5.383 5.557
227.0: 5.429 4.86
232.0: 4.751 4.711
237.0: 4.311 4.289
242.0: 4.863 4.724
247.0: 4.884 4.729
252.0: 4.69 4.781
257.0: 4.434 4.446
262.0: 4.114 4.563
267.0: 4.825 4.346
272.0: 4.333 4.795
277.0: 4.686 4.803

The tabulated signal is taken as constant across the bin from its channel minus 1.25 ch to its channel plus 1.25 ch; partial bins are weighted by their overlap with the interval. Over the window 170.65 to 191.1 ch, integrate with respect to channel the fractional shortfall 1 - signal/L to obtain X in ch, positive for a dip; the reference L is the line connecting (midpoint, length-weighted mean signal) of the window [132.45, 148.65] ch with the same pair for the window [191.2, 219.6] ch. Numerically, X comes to 2.56 ch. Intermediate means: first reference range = 5.44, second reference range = 5.86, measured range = 4.99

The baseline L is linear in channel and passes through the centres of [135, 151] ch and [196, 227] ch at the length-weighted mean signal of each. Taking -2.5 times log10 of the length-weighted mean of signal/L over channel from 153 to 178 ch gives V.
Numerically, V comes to 0.13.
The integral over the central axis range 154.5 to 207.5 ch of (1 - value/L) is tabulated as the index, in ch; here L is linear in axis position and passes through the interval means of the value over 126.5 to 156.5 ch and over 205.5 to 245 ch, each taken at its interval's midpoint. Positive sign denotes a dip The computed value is 1.90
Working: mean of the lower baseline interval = 5.43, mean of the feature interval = 5.19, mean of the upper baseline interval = 5.33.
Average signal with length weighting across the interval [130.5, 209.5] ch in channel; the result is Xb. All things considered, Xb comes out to 5.29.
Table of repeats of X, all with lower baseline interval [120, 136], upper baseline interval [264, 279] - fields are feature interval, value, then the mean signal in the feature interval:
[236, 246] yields 0.5 ch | 4.56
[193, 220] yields -4.7 ch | 5.92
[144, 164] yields 1.0 ch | 5.13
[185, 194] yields 0.2 ch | 5.06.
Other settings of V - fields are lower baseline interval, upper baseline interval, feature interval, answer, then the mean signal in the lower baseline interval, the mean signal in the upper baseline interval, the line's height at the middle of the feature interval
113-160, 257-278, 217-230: -0.13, 5.45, 4.51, 4.82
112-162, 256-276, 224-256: -0.03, 5.43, 4.49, 4.68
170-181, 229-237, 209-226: -0.22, 4.94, 4.69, 4.76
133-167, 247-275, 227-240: 0.01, 5.24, 4.56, 4.73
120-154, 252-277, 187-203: -0.08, 5.48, 4.53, 5.05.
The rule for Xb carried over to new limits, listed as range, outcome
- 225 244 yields 4.78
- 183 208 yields 5.52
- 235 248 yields 4.61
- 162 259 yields 5.17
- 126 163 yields 5.36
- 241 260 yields 4.7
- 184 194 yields 5.05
